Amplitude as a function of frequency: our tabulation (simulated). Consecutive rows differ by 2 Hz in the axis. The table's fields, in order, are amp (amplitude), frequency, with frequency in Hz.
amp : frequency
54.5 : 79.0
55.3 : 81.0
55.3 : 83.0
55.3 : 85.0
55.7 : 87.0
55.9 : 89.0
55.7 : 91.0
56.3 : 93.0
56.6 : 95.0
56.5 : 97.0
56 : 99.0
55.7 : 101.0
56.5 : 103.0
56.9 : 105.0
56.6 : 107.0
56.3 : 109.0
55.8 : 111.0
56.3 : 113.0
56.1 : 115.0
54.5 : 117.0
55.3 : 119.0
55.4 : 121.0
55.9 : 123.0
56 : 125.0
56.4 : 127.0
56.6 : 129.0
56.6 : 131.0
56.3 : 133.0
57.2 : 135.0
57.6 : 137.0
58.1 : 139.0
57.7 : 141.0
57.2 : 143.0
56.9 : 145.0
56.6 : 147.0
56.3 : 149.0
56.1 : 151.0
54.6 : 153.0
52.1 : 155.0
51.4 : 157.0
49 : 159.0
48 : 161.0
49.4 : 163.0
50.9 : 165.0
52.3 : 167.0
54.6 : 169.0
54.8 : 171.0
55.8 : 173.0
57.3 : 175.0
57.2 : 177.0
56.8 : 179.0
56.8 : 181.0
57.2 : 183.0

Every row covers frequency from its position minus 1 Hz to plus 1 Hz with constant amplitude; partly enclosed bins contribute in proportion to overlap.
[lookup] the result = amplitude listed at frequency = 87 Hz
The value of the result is 55.7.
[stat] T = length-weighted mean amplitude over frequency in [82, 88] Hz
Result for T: 55.4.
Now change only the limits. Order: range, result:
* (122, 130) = 56.2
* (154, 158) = 51.8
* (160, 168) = 50.2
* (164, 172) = 53.1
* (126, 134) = 56.5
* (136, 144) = 57.7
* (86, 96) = 56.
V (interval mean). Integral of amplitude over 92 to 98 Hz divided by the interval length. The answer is 56.5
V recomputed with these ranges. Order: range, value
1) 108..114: 56.1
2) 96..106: 56.3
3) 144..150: 56.6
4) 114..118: 55.3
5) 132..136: 56.8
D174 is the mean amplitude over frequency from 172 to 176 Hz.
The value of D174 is 56.5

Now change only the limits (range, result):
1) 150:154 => 55.4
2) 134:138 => 57.4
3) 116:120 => 54.9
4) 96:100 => 56.2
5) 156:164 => 49.5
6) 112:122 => 55.5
